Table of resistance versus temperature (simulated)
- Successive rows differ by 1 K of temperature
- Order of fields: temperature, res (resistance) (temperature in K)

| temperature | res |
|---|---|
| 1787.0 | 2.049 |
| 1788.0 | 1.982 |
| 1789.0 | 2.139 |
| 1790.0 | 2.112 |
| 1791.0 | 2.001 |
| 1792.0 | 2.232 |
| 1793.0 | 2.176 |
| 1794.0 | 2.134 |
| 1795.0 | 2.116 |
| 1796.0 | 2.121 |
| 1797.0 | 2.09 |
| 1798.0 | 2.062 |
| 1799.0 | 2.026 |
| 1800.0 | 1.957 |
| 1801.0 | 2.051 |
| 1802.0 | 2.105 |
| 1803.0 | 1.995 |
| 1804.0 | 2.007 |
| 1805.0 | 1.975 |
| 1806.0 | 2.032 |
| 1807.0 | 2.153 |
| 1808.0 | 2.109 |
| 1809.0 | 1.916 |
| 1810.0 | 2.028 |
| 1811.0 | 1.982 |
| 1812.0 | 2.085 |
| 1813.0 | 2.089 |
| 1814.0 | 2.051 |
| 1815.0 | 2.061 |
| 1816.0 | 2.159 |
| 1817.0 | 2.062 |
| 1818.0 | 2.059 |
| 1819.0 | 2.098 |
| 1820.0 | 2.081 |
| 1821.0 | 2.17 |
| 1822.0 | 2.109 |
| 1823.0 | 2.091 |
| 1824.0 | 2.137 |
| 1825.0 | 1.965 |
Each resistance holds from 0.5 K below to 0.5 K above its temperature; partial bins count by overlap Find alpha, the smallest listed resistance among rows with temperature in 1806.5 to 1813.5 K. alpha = 1.916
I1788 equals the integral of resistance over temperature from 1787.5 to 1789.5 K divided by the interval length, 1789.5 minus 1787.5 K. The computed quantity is 2.06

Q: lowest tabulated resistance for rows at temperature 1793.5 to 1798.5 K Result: 2.062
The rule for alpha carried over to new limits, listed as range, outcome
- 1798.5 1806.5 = 1.957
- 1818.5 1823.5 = 2.081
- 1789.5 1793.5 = 2.001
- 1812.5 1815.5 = 2.051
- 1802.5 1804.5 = 1.995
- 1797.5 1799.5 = 2.026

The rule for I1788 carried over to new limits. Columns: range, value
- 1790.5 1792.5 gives 2.12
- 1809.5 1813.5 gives 2.05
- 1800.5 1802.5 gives 2.08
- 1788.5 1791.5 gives 2.08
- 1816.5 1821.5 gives 2.09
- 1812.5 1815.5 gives 2.07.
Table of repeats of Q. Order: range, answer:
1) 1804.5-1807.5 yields 1.975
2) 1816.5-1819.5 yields 2.059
